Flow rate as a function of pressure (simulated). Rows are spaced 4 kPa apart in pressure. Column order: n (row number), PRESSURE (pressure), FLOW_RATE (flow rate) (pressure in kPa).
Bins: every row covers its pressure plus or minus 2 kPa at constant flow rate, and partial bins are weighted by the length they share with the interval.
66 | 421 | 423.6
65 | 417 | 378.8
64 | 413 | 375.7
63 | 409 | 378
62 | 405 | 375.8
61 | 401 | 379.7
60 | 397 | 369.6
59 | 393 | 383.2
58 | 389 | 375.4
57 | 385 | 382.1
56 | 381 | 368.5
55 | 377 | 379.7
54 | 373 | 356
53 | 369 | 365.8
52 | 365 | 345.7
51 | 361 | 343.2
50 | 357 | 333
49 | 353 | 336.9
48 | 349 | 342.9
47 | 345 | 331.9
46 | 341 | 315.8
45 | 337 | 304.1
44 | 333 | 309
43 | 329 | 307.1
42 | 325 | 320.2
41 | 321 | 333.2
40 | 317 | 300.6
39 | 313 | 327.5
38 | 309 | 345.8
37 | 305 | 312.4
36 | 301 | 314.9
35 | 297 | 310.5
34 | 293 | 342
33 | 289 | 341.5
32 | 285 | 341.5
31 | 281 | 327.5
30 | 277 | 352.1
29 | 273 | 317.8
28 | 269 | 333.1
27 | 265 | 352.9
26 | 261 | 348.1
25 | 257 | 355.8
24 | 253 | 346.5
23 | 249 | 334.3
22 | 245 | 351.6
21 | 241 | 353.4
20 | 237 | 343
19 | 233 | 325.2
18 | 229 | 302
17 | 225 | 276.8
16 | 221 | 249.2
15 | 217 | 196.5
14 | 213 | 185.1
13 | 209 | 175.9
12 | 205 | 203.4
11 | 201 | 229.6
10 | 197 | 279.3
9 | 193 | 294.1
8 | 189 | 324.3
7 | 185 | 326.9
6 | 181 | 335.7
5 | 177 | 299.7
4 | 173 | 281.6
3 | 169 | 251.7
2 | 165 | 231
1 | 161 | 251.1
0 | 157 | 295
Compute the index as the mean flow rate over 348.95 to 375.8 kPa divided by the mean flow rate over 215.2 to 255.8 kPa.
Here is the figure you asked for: 1.1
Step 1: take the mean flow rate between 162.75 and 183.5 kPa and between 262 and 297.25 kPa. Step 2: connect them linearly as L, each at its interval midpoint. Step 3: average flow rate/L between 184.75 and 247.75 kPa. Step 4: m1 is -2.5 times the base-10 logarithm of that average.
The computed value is 0.108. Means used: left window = 281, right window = 337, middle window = 275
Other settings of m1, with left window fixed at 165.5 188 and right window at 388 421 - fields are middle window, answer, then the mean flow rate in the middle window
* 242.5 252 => -0.07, 344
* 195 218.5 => 0.40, 212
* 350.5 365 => 0.07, 339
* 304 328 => 0.08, 323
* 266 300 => 0.01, 333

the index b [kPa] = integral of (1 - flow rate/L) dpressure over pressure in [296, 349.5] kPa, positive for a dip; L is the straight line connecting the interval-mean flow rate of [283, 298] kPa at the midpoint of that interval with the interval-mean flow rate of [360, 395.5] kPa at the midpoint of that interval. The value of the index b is 4.3 kPa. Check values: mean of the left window 335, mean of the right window 367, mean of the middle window 319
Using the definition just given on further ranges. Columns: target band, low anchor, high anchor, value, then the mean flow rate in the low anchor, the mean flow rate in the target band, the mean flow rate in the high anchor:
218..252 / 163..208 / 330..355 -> -2.7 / 276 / 314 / 323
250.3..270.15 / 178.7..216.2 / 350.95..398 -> -3.5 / 260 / 347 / 361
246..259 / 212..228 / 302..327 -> -4.0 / 234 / 346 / 323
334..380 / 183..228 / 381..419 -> 1.1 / 250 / 341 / 377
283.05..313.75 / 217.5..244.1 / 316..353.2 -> -1.5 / 304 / 330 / 320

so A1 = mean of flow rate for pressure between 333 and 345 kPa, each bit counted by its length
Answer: 313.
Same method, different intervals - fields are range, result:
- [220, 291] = 332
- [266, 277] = 333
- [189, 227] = 237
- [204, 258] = 286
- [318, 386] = 339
